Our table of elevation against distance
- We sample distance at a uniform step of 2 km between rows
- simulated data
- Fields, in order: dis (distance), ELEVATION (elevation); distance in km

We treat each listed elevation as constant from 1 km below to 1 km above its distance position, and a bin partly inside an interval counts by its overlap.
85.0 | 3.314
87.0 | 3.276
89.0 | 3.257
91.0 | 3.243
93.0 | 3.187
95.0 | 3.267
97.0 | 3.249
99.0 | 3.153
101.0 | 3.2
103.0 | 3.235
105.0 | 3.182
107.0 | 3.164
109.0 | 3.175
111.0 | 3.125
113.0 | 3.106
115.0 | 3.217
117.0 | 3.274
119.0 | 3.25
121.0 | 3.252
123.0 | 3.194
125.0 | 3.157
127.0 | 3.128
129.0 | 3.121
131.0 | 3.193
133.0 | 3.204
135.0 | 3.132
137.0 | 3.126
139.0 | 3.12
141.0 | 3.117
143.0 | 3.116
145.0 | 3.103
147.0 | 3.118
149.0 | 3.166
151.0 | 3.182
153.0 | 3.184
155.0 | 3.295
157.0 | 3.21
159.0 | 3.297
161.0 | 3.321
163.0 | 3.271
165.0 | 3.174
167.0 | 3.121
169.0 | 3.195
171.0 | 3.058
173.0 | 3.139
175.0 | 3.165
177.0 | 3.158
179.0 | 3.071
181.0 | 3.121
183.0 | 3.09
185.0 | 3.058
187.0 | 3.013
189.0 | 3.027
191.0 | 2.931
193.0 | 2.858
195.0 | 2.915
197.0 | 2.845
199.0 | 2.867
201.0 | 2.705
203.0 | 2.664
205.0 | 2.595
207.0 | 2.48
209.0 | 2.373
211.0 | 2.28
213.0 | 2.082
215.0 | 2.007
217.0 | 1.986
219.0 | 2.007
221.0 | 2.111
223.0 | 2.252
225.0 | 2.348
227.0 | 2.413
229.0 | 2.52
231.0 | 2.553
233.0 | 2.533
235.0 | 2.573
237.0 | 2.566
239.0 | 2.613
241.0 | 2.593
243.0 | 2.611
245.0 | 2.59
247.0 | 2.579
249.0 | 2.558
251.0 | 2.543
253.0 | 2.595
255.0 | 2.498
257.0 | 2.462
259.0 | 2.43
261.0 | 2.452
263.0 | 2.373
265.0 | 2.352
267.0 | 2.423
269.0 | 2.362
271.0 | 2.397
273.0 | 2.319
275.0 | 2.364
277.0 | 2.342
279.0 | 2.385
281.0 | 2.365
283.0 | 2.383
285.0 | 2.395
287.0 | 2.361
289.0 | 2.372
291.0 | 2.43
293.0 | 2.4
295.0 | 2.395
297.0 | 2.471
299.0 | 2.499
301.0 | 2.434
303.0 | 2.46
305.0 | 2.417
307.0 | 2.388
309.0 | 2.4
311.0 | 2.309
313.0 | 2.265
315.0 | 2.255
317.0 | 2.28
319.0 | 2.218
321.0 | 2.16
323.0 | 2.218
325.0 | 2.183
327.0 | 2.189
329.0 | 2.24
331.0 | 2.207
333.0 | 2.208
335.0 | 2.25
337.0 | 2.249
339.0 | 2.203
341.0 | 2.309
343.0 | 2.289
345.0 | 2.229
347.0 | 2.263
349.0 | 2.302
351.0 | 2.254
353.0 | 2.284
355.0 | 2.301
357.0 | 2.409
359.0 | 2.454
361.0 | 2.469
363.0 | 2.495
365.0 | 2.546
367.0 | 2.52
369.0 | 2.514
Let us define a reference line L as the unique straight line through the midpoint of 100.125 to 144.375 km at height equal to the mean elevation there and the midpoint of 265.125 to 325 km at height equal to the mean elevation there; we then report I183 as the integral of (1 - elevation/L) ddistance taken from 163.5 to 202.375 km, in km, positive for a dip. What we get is -1.9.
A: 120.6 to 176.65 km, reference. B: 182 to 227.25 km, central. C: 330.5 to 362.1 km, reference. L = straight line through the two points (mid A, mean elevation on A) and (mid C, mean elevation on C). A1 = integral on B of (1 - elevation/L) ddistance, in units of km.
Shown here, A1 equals 5.66 km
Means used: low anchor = 3.17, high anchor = 2.29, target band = 2.56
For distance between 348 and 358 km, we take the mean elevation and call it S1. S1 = 2.31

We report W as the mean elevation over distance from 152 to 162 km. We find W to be 3.26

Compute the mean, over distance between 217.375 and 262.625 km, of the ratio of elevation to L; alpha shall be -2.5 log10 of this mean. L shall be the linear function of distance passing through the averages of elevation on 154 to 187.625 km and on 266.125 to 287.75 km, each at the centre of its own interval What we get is 0.07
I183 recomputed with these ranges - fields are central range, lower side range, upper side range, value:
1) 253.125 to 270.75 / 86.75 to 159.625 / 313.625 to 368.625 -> 1.3 km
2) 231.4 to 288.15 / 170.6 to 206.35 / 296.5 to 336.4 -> 2.7 km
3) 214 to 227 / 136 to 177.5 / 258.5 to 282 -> 2.8 km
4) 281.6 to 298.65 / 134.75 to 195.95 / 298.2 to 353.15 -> 0.5 km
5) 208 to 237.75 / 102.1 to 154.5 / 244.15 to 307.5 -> 4.3 km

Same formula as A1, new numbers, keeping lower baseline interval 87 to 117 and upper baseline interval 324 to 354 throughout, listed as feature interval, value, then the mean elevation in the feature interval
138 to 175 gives -2.4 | 3.18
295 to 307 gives -0.2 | 2.45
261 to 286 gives 1.3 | 2.37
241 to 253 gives 0.2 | 2.58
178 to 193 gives -0.9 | 3.03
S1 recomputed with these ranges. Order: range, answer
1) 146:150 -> 3.14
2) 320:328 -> 2.19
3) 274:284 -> 2.37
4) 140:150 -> 3.12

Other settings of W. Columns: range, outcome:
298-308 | 2.44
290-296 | 2.41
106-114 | 3.14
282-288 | 2.38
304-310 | 2.4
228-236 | 2.54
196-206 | 2.74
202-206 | 2.63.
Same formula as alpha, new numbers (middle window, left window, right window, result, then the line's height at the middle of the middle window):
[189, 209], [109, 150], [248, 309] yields 0.024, 2.82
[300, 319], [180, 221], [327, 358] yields 0.000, 2.35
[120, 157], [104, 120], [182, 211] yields -0.035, 3.06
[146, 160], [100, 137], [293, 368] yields -0.057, 3.04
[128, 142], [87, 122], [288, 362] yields -0.020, 3.09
